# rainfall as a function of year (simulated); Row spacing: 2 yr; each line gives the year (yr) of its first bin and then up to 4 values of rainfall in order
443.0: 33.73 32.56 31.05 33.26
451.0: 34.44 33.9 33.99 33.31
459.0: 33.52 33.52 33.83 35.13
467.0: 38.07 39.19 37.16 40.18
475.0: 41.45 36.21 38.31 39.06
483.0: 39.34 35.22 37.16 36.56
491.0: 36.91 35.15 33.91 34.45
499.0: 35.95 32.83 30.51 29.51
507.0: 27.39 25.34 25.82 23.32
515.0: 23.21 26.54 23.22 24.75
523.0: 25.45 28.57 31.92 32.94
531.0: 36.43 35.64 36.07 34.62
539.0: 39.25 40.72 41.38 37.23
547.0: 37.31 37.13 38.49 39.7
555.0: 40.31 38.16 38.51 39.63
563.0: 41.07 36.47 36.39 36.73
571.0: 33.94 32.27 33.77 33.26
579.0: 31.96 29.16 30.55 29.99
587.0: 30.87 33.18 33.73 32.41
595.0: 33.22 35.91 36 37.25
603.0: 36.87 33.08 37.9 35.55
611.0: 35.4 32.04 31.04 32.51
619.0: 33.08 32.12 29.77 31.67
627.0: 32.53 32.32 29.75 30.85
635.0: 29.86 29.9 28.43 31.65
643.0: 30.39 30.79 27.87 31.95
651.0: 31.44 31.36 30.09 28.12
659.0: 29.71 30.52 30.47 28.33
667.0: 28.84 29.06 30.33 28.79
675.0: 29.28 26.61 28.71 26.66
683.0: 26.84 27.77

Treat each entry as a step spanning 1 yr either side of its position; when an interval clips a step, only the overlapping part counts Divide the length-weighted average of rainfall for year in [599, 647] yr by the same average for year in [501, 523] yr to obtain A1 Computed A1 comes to 1.2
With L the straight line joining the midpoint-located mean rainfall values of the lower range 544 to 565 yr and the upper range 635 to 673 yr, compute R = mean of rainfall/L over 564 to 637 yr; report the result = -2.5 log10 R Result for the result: 0.05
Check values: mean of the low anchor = 38.6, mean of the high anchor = 29.9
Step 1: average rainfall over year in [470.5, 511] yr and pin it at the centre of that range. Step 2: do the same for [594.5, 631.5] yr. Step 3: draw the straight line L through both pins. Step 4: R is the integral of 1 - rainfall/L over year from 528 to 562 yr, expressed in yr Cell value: -3.5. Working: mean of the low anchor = 34.9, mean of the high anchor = 33.6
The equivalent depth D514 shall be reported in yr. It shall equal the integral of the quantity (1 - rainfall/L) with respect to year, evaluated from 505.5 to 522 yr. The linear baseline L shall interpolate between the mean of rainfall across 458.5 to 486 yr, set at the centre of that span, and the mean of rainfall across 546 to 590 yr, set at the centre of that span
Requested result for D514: 5.1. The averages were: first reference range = 37.2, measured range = 25.1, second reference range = 35.4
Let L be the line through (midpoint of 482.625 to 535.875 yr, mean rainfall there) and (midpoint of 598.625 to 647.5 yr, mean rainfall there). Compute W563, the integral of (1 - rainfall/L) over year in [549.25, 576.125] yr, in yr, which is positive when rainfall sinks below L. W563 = -4.8 yr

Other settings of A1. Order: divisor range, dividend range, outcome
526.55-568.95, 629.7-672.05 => 0.80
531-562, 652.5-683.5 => 0.76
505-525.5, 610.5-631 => 1.26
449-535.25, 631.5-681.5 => 0.89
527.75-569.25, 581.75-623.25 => 0.89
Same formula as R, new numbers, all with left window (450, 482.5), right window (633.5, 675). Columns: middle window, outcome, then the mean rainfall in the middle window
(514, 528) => 3.3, 26.2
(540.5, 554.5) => -2.2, 38.8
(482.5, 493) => -0.3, 36.7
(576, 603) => -0.8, 33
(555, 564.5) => -1.8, 39.3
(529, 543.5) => -1.4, 37.3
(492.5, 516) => 3.6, 29.7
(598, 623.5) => -2.2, 34.1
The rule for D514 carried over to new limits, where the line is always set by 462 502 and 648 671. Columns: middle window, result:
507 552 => 3.8 yr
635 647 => 0.3 yr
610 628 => -0.4 yr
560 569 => -1.2 yr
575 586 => 0.6 yr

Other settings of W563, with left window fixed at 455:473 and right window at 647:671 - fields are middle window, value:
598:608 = -1.5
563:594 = -0.9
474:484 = -1.0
